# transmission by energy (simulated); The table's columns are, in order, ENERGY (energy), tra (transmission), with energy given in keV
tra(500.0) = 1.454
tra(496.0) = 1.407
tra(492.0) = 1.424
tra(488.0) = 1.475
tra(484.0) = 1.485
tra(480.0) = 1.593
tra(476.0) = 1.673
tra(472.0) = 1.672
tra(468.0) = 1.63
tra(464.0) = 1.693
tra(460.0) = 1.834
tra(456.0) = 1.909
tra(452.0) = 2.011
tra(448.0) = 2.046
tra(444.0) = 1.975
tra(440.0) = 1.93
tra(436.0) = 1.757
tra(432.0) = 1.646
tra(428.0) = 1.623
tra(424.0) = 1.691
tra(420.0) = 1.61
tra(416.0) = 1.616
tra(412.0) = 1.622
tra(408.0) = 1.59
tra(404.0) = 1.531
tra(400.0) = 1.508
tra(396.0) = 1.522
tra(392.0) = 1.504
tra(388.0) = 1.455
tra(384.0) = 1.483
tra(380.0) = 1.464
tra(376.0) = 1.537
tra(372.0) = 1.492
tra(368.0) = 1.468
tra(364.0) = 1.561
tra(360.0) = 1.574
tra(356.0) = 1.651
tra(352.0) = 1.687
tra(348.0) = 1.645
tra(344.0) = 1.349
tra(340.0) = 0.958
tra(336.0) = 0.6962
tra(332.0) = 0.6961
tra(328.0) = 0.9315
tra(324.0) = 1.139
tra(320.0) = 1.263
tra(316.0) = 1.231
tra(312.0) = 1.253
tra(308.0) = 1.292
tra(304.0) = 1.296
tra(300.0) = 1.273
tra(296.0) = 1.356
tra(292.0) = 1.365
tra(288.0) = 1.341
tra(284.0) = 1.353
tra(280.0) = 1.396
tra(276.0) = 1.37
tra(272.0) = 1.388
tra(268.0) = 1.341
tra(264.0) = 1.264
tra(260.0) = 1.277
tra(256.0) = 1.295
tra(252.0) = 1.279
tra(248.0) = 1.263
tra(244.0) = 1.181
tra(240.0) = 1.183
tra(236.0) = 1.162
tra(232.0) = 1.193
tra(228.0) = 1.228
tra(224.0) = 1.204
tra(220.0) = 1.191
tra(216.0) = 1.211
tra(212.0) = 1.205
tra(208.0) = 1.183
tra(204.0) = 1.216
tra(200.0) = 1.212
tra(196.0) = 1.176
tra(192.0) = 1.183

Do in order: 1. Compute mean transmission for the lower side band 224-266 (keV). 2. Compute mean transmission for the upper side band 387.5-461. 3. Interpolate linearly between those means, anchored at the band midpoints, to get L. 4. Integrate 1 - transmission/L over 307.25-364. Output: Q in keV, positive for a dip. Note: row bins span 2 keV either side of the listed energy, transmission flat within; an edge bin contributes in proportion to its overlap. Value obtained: 8.7 keV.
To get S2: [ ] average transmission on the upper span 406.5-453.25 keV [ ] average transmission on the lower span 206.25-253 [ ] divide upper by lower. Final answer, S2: 1.46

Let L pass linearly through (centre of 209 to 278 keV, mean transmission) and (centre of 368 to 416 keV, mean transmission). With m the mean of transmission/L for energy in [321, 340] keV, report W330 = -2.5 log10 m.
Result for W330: 0.49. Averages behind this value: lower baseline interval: 1.25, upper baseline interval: 1.52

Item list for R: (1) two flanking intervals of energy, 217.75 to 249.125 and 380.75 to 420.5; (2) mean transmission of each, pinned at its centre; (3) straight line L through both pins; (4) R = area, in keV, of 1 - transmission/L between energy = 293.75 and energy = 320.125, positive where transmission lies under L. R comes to 1.3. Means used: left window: 1.2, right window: 1.54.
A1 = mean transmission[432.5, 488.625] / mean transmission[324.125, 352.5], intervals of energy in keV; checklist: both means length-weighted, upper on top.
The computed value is 1.6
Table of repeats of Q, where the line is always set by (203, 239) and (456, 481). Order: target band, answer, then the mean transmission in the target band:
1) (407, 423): -0.2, 1.62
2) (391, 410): 0.4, 1.53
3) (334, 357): 2.2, 1.32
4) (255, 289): -0.9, 1.34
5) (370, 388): 0.4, 1.49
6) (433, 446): -1.8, 1.87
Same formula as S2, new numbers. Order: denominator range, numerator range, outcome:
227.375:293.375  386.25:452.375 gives 1.30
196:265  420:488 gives 1.43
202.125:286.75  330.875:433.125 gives 1.17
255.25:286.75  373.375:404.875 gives 1.12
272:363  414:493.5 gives 1.34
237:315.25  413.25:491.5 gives 1.32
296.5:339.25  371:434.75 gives 1.40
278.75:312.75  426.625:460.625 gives 1.41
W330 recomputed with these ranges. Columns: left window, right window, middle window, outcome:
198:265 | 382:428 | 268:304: -0.020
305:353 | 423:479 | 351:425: -0.065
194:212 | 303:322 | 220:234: 0.006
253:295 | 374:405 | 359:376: -0.039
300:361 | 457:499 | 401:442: -0.139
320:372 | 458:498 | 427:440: -0.157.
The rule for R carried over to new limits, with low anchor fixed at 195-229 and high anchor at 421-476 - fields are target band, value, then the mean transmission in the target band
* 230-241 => 0.7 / 1.18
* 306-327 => 3.5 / 1.22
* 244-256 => 0.4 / 1.26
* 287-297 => 0.3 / 1.36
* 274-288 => 0.1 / 1.37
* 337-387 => 3.4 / 1.47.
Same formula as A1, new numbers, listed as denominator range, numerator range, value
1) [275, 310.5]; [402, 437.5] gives 1.22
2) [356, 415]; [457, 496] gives 1.05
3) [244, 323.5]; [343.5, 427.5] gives 1.19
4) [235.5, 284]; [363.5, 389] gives 1.16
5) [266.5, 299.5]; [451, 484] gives 1.27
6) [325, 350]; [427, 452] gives 1.76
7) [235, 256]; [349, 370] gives 1.30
